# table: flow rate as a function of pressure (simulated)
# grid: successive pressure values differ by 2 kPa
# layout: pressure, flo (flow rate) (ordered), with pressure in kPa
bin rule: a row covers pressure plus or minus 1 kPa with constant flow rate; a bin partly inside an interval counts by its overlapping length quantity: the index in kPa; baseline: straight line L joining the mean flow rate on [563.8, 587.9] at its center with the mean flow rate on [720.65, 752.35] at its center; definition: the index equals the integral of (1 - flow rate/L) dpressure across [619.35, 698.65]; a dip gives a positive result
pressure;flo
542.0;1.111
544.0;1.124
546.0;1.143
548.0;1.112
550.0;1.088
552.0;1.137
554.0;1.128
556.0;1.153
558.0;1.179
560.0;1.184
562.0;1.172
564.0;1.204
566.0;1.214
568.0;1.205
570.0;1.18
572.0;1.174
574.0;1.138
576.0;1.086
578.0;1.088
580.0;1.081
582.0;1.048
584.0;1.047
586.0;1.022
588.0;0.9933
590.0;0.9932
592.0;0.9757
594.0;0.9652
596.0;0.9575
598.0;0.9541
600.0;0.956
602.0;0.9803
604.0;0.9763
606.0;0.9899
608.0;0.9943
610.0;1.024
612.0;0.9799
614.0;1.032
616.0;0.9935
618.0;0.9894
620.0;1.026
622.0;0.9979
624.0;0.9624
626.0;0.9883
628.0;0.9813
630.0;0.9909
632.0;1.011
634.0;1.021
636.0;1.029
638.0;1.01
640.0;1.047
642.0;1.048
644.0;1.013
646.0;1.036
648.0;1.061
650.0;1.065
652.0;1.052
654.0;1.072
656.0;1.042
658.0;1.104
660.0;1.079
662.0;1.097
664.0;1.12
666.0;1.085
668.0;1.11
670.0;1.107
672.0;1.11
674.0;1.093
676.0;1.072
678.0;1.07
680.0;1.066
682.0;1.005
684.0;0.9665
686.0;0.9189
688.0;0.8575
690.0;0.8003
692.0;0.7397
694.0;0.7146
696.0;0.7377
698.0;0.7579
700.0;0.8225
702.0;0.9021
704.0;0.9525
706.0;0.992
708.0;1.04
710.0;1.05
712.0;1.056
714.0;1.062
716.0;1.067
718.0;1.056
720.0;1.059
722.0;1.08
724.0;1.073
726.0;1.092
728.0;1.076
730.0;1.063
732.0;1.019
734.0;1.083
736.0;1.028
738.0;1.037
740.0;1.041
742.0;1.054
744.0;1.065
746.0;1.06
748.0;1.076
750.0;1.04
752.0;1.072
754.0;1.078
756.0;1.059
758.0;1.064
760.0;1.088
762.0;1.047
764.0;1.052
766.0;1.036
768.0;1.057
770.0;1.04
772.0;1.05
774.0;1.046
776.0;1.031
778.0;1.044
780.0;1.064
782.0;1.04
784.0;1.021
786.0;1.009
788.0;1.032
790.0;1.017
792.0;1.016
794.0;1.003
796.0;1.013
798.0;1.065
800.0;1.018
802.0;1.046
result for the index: 6.2 kPa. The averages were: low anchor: 1.12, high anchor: 1.06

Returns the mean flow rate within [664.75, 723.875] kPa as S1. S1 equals 0.98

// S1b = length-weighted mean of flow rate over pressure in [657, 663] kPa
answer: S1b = 1.09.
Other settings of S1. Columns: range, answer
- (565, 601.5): 1.06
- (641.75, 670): 1.07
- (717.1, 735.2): 1.07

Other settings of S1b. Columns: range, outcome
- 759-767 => 1.06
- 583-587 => 1.03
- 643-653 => 1.05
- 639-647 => 1.04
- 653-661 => 1.07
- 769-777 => 1.04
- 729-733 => 1.04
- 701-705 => 0.927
